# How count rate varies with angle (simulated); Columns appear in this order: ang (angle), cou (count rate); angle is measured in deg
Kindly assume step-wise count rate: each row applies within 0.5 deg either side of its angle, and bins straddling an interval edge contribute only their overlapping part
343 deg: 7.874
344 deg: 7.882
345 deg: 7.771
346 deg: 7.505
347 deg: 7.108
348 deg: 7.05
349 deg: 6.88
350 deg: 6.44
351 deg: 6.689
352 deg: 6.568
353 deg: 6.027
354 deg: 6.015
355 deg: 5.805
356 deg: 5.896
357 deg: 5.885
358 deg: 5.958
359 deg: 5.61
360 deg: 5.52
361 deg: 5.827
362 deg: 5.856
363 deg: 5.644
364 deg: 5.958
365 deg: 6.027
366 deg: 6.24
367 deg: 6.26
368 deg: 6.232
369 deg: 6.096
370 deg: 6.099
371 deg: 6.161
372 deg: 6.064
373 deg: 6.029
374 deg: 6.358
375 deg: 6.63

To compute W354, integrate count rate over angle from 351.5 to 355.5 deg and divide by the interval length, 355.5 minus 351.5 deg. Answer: 6.1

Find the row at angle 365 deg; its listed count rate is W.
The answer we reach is 6.027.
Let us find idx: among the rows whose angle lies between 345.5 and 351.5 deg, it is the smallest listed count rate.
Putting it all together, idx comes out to 6.44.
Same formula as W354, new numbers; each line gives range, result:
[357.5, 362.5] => 5.75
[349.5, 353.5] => 6.43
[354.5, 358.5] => 5.89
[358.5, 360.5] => 5.56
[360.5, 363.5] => 5.78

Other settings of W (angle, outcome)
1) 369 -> 6.096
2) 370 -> 6.099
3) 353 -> 6.027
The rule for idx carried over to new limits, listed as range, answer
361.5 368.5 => 5.644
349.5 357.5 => 5.805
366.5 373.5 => 6.029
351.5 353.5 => 6.027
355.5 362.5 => 5.52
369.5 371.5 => 6.099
